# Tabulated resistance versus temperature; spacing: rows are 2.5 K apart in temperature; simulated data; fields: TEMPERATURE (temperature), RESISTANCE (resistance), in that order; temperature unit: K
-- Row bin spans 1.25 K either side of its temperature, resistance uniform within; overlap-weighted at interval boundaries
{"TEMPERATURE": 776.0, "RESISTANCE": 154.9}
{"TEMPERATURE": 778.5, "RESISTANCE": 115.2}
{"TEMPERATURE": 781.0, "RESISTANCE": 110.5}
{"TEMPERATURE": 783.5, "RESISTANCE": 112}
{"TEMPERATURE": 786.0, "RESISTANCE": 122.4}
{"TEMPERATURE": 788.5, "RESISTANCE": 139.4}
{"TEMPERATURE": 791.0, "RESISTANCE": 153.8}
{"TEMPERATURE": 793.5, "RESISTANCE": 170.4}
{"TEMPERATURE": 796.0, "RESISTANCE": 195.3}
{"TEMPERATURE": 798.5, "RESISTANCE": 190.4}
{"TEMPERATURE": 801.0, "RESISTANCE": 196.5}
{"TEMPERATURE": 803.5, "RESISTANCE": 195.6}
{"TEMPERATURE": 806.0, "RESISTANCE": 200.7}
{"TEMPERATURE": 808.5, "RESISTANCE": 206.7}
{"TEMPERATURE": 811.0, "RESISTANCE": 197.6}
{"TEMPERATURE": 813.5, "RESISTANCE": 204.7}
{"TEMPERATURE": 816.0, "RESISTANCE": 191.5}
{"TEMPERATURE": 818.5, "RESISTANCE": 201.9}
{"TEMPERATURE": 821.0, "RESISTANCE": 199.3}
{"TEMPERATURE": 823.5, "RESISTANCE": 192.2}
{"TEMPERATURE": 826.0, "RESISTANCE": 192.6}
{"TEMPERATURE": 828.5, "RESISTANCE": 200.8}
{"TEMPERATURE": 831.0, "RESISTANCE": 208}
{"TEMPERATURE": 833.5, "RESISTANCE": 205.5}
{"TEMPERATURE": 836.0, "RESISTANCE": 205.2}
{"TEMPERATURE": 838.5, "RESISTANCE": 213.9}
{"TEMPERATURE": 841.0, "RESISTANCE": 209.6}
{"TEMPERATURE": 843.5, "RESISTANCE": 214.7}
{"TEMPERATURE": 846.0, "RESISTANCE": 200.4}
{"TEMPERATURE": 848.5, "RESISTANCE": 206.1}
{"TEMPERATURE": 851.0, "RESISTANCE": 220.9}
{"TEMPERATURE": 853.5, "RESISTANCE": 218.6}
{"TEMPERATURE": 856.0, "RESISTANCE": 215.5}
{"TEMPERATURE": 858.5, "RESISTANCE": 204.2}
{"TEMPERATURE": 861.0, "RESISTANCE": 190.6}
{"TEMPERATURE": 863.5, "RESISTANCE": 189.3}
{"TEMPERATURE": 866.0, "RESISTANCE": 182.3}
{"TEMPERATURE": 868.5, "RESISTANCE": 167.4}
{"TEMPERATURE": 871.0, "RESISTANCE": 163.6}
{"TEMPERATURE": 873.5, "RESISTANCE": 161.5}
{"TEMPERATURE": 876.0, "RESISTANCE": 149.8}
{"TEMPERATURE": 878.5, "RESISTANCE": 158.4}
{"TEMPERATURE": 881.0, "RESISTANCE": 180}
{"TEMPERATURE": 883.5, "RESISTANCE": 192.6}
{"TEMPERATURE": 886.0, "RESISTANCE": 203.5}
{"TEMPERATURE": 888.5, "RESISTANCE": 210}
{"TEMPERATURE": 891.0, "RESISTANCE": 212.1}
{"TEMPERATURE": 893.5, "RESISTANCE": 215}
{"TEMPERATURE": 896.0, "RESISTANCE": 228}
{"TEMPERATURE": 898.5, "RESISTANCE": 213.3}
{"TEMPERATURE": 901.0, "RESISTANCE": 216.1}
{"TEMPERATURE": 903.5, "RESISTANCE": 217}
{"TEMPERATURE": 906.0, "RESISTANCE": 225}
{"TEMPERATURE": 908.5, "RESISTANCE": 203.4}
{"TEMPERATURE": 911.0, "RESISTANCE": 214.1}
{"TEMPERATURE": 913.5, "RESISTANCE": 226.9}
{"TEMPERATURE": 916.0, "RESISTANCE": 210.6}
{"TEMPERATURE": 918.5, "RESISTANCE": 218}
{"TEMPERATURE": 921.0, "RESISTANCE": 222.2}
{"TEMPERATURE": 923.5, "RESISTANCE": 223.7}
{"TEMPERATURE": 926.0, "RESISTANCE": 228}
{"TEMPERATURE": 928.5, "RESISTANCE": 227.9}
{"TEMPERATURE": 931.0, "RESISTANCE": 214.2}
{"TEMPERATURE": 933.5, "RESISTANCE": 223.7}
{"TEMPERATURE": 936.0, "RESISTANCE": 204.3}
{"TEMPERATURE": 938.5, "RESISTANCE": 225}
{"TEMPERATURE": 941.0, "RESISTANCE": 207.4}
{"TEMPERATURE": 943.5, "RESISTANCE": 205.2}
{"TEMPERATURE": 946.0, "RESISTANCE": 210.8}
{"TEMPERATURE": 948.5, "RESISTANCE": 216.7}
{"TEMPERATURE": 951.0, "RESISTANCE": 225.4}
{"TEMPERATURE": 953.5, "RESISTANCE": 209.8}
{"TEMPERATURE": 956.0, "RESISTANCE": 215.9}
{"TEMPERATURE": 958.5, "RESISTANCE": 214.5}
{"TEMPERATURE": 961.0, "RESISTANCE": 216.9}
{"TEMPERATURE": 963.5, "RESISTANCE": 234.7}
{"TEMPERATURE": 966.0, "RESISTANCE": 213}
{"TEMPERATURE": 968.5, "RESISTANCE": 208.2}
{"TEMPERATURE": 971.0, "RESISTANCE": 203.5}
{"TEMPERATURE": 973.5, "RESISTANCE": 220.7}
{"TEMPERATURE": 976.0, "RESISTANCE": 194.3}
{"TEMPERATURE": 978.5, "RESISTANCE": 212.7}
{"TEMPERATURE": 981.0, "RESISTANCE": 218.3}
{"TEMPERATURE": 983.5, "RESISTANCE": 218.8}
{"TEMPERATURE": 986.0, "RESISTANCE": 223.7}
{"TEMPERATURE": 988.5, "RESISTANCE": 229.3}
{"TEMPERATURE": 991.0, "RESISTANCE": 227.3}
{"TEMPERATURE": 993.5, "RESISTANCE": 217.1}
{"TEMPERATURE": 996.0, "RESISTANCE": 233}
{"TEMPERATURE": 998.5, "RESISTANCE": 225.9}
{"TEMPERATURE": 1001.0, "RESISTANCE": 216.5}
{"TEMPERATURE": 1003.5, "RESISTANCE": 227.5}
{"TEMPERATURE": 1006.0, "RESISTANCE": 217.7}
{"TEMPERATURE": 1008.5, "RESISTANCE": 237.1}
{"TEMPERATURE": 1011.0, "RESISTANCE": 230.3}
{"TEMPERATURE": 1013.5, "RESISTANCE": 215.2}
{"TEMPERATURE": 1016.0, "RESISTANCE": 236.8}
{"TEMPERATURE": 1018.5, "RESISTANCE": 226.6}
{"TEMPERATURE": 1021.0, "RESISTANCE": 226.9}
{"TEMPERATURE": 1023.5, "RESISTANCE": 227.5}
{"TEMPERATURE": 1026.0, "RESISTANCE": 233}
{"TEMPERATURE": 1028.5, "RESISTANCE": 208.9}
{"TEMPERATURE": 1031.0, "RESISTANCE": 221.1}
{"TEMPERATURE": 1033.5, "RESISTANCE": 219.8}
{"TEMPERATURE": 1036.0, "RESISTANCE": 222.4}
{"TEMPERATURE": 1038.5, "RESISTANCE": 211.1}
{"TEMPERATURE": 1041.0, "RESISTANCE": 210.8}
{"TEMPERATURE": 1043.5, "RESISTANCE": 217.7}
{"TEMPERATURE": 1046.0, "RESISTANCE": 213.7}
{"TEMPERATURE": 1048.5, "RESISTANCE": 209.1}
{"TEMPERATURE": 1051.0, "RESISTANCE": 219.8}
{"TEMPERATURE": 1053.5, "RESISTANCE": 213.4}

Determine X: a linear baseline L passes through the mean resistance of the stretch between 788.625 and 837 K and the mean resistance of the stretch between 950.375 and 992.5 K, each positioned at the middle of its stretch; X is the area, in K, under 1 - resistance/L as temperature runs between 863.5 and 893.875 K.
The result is 3.15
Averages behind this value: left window 194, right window 217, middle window 182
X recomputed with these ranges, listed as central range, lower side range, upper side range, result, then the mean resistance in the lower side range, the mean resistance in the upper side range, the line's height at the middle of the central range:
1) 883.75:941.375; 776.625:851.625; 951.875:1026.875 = -3.2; 185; 221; 205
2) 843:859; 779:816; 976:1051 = -2.5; 171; 221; 183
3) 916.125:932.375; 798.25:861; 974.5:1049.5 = -0.7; 204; 221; 213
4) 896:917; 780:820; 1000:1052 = -2.1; 175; 221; 197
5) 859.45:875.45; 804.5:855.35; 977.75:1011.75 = 2.6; 205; 224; 209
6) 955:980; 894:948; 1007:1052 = 0.6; 217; 222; 219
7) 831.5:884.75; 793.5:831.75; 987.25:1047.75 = 2.5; 197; 223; 203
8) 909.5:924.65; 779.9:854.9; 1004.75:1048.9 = -1.0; 189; 222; 205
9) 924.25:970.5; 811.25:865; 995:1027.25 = 0.4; 204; 227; 219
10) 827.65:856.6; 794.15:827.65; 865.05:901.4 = -2.4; 197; 190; 194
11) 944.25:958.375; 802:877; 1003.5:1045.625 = -0.2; 197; 223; 213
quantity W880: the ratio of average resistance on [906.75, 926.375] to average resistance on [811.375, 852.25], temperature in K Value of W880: 1.1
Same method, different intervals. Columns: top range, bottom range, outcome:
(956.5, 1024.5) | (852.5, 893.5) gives 1.18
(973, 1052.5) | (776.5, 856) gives 1.18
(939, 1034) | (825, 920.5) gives 1.09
